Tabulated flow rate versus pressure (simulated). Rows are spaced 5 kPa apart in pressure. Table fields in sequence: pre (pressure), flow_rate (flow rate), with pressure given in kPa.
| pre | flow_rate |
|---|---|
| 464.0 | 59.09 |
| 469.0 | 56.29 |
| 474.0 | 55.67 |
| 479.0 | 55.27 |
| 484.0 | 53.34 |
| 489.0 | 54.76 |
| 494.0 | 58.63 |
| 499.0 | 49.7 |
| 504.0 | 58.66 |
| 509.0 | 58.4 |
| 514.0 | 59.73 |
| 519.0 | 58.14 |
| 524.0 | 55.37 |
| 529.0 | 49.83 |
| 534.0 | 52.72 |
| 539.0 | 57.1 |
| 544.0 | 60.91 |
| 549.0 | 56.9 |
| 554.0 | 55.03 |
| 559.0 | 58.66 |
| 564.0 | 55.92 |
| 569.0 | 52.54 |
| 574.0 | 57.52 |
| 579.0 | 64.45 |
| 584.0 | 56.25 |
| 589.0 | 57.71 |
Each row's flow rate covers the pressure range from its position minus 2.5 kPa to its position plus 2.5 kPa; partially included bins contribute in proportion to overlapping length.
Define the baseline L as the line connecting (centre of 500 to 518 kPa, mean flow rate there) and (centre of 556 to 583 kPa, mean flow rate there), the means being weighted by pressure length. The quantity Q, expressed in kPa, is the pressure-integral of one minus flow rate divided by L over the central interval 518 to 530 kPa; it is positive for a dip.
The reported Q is 0.7 kPa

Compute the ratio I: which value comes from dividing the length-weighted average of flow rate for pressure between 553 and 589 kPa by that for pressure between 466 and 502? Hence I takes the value 1.0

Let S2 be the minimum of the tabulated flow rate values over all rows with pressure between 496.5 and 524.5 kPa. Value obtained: 49.7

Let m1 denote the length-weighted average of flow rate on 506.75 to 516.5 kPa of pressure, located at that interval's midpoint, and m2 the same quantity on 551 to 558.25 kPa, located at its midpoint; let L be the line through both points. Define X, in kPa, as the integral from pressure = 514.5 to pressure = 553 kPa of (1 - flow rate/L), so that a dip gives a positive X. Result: 1.0 kPa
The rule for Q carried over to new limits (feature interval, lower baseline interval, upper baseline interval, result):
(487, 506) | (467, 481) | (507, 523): 0.6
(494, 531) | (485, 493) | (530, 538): -1.3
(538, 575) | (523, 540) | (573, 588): -0.3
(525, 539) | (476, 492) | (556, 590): 0.9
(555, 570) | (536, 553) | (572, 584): 0.8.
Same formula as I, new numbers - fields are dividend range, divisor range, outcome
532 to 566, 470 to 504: 1.03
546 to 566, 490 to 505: 1.03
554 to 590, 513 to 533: 1.04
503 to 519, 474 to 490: 1.08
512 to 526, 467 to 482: 1.04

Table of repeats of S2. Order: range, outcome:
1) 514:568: 49.83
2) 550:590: 52.54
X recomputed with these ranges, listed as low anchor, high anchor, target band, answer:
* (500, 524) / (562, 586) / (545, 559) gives 0.1 kPa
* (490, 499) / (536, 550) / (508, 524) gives -0.4 kPa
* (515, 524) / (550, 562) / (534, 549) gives -0.1 kPa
